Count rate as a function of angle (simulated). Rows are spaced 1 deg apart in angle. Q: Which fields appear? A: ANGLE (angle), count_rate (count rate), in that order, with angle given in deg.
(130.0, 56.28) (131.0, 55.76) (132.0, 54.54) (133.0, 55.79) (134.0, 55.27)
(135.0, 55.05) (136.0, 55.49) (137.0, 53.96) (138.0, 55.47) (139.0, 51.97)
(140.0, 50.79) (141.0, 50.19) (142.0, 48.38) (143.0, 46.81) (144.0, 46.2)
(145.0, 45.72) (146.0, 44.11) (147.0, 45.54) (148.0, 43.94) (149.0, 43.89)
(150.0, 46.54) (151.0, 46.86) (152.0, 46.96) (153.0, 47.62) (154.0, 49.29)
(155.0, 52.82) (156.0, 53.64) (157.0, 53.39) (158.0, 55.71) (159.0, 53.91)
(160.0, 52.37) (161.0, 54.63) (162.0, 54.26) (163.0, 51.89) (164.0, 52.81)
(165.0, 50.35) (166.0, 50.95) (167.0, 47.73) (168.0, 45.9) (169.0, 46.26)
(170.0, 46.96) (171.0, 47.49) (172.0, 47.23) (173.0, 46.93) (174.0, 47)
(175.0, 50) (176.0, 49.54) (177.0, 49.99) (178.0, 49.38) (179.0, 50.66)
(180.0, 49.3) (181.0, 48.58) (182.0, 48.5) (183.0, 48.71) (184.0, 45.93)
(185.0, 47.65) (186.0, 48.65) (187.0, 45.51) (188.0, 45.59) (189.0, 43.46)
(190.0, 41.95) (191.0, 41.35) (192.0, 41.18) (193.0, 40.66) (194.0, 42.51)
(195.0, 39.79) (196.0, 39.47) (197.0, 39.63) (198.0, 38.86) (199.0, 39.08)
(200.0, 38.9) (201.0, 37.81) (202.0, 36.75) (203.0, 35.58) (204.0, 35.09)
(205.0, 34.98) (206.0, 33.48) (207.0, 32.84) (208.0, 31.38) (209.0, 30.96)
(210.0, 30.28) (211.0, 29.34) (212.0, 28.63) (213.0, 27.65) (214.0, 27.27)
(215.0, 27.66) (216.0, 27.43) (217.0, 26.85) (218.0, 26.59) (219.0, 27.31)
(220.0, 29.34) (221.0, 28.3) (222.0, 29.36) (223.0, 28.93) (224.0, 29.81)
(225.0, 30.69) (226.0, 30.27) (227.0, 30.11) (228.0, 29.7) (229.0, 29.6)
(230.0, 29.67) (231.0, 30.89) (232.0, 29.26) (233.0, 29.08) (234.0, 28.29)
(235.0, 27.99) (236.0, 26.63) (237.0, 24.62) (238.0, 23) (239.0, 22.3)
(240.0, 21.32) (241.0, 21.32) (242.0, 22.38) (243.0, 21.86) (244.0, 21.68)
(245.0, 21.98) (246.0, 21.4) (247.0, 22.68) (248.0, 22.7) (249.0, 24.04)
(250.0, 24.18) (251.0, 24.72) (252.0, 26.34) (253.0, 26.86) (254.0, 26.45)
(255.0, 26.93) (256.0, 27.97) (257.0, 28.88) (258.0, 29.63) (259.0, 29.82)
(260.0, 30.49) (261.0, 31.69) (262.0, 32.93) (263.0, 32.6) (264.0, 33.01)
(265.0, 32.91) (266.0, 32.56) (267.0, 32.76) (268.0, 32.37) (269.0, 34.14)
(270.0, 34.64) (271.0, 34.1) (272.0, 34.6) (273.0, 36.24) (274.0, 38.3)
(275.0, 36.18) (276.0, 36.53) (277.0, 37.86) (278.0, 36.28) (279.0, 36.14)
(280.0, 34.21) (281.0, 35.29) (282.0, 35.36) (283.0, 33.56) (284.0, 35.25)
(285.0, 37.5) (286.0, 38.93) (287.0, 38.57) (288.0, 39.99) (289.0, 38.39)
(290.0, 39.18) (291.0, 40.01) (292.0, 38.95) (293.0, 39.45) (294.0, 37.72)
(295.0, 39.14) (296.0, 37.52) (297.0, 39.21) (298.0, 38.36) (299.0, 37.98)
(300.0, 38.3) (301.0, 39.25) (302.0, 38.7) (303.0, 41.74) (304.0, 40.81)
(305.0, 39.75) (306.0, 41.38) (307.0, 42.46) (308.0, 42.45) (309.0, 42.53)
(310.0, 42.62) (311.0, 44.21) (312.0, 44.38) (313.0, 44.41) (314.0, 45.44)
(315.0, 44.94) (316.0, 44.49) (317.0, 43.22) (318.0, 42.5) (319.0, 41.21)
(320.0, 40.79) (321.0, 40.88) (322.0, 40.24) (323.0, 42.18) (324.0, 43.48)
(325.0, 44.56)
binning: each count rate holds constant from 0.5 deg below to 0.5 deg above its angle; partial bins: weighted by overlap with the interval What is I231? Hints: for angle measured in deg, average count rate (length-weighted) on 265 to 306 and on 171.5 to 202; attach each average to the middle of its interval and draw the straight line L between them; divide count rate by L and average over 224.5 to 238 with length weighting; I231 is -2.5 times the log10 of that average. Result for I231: 0.39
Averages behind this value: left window 44.7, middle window 28.8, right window 37.1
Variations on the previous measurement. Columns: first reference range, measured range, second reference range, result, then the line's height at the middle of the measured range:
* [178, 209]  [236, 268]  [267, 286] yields 0.36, 37.2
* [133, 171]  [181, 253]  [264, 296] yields 0.33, 43.1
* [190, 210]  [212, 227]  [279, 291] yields 0.29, 37.3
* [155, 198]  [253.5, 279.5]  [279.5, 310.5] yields 0.24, 41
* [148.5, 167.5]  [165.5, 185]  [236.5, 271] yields -0.04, 46.6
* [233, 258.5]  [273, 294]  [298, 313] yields -0.07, 35.1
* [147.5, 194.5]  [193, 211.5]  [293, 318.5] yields 0.28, 46.6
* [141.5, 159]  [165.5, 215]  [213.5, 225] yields -0.13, 36.6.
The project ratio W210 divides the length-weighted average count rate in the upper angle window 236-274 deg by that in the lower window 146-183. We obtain 0.57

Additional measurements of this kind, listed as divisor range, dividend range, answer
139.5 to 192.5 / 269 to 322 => 0.81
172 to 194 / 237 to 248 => 0.48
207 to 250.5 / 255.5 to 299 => 1.31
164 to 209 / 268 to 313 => 0.88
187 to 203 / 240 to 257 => 0.59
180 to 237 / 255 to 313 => 1.05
